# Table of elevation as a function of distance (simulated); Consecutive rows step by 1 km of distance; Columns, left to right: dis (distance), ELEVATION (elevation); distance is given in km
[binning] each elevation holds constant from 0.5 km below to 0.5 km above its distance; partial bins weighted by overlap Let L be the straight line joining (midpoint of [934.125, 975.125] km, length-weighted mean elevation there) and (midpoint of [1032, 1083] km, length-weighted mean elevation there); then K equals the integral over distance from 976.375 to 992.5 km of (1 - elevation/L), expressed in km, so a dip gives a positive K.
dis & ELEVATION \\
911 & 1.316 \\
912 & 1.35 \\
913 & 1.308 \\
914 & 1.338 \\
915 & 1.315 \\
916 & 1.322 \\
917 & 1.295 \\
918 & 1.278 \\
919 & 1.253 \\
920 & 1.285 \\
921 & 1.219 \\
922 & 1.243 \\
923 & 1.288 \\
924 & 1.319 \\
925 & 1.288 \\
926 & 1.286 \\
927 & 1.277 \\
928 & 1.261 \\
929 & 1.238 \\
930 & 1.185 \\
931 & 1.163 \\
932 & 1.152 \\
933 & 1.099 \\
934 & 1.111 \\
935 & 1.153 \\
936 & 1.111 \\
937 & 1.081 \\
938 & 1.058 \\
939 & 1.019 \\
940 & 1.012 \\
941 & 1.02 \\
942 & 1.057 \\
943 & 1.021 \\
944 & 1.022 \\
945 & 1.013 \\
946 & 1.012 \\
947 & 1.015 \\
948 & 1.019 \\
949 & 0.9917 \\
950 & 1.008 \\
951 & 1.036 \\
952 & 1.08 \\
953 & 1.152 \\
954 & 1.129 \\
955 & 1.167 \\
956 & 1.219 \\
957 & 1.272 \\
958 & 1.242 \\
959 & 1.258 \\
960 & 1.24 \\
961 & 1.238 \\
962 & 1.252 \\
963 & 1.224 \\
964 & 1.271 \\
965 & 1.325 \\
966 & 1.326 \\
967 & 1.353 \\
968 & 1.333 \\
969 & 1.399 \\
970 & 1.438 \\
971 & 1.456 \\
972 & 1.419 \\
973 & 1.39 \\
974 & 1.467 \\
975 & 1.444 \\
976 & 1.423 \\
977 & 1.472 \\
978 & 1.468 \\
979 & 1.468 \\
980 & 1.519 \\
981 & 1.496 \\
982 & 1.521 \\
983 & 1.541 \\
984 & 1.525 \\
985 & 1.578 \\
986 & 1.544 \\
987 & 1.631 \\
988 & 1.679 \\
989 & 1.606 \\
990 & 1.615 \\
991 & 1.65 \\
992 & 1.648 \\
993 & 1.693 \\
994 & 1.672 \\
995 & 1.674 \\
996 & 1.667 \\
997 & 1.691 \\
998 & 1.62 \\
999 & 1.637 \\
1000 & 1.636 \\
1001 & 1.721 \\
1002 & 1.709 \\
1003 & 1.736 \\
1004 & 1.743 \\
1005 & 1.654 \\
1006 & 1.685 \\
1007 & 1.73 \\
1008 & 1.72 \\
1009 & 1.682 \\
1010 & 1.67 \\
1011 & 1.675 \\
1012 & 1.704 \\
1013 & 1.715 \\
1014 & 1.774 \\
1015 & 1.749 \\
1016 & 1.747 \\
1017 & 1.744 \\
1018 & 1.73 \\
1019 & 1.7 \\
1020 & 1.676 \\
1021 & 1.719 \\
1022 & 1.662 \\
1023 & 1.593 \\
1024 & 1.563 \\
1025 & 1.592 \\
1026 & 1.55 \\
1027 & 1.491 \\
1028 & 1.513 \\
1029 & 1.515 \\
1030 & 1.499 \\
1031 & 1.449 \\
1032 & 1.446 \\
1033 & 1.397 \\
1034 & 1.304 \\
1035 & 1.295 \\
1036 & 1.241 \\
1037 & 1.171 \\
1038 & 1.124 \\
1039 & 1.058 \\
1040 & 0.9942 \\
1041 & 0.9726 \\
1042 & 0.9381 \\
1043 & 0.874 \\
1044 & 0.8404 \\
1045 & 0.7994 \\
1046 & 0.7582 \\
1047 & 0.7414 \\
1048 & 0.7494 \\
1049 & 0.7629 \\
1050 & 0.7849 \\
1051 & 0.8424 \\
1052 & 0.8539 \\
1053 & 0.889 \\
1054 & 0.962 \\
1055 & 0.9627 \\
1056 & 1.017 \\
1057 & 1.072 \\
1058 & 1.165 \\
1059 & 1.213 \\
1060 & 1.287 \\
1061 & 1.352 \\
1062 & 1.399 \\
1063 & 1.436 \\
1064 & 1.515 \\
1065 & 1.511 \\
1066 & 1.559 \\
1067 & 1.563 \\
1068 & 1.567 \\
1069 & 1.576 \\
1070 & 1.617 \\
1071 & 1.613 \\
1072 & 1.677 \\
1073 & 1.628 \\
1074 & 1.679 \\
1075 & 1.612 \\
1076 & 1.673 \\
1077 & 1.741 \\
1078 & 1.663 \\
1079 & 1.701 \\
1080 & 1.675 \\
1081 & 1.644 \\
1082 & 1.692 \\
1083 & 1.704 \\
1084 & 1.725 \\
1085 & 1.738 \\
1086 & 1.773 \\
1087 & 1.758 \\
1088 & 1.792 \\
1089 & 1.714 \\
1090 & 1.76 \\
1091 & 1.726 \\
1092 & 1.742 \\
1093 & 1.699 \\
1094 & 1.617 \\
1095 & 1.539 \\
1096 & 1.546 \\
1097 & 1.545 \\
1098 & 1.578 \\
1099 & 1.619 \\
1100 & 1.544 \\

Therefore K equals -4.6 km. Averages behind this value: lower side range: 1.19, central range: 1.56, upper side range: 1.27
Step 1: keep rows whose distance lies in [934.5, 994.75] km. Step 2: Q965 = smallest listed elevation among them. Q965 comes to 0.9917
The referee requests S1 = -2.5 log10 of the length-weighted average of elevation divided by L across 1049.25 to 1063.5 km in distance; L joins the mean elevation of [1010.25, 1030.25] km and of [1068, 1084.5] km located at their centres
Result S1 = 0.46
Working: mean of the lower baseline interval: 1.65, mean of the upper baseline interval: 1.66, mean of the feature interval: 1.08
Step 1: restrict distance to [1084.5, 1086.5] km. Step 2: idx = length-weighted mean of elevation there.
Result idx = 1.76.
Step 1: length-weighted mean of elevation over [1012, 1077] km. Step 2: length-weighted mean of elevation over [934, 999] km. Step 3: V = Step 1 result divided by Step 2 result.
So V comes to 1.01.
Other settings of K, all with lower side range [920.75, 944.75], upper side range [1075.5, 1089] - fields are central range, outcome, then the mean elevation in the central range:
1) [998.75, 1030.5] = -4.49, 1.66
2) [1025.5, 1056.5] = 9.20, 1.09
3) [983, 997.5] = -2.78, 1.63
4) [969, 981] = -1.29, 1.45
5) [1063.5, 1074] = 0.48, 1.59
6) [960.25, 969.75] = -0.23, 1.3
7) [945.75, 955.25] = 1.24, 1.06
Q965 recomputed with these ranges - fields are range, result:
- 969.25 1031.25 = 1.39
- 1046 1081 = 0.7414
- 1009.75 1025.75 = 1.563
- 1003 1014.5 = 1.654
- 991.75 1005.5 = 1.62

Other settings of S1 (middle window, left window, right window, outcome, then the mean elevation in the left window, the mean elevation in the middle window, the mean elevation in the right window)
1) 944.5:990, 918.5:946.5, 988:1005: 0.09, 1.15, 1.33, 1.67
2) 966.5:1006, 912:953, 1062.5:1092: -0.16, 1.16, 1.56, 1.66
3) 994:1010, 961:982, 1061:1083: -0.16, 1.4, 1.69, 1.6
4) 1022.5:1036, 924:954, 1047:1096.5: -0.10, 1.11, 1.47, 1.45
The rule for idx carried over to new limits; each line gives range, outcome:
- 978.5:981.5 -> 1.49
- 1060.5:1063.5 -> 1.4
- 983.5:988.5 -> 1.59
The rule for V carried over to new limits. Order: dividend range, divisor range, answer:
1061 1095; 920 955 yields 1.46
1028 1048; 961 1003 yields 0.74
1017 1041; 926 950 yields 1.32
